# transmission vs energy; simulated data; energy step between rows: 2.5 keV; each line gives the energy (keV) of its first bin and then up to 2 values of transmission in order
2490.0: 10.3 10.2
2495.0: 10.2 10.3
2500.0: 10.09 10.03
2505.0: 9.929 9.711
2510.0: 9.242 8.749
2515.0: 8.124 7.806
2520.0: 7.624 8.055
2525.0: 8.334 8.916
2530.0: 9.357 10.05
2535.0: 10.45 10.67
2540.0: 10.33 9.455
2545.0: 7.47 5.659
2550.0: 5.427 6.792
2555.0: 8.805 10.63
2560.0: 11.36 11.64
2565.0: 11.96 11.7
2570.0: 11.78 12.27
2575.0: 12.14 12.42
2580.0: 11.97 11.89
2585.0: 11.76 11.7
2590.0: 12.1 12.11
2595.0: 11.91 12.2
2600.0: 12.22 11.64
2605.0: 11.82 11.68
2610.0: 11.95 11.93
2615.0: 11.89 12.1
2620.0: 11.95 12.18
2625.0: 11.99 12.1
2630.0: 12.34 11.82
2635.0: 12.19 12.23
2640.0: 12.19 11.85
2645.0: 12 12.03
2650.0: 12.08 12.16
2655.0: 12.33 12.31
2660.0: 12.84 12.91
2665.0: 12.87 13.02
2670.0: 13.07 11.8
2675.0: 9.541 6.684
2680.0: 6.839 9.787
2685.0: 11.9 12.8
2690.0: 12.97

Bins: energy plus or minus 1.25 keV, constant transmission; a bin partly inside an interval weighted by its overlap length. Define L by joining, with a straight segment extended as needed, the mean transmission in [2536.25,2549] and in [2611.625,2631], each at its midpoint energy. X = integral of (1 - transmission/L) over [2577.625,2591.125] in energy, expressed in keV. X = -1.90 keV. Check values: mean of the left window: 8.65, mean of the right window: 12.1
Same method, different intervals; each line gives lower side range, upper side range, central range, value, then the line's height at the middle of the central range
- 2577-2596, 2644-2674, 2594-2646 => 0.7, 12.2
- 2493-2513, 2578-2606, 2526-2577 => 5.3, 11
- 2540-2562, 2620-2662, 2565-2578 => -3.8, 9.29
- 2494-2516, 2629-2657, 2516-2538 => 2.3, 10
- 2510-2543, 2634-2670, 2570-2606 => -4.4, 10.7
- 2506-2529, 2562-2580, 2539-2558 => 4.7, 10.5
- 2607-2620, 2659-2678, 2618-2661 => -1.1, 11.9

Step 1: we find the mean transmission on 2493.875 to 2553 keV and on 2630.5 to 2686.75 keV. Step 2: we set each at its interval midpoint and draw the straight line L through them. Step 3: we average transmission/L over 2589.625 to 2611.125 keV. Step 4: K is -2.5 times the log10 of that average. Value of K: -0.149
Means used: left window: 8.89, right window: 11.6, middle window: 12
